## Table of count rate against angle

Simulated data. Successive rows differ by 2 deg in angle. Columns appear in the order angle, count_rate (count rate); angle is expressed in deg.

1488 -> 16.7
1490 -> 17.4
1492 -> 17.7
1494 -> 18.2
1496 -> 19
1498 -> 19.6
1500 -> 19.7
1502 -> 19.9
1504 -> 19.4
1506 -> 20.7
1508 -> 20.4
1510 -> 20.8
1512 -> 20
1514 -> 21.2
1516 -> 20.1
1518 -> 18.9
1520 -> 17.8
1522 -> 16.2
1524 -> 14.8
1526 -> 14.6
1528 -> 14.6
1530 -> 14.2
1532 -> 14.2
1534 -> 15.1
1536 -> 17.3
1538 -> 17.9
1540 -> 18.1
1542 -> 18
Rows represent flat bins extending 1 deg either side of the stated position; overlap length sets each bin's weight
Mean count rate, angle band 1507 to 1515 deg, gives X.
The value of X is 20.6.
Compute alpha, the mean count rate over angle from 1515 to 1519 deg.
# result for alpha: 19.5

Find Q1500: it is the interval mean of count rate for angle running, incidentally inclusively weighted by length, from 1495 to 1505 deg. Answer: 19.5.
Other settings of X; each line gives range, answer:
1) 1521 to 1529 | 15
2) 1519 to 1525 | 16.3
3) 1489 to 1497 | 18.1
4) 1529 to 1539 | 15.7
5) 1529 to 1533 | 14.2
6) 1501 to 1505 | 19.6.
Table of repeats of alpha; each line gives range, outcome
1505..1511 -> 20.6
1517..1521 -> 18.4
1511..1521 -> 19.6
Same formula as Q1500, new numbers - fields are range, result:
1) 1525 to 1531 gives 14.5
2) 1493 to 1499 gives 18.9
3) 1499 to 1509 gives 20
